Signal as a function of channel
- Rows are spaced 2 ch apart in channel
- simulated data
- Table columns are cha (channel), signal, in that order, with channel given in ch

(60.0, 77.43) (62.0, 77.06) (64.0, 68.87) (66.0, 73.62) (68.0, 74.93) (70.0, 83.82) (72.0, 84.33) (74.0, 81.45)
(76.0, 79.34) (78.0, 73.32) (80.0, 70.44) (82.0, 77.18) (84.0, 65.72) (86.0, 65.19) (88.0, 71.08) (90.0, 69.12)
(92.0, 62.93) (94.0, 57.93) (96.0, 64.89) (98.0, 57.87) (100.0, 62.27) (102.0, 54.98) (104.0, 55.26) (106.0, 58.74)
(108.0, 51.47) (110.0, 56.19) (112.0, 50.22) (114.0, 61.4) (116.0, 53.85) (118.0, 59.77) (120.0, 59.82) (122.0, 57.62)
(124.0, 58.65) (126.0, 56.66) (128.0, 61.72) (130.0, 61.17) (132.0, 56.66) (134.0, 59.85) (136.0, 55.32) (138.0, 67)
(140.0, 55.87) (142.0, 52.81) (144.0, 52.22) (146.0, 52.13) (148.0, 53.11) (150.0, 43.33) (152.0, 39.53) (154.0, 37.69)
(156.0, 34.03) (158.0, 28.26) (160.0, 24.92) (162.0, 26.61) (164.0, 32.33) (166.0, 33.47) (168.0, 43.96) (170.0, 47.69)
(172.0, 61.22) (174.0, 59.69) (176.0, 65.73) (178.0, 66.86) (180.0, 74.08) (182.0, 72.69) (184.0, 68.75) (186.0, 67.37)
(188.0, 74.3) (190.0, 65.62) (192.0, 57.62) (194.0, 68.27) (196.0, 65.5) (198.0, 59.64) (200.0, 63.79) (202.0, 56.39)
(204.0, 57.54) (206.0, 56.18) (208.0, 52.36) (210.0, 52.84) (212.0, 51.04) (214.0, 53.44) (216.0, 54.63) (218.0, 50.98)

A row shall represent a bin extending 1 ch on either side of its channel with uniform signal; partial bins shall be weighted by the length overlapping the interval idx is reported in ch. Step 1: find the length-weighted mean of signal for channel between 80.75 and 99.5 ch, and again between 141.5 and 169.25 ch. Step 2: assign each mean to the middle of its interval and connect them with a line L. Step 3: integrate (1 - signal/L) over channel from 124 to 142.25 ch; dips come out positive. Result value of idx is -4.0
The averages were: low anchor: 65.7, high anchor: 39.4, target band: 58.8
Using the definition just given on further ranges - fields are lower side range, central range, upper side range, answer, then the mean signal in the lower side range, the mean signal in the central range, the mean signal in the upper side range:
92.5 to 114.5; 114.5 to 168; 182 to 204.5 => 9.9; 57.4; 49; 64.6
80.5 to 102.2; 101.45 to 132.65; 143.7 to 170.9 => -1.6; 65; 57.2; 38.9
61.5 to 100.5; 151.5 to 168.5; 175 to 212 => 8.5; 71.1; 32.9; 63.3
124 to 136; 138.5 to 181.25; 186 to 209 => 9.1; 58.8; 47.3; 61.8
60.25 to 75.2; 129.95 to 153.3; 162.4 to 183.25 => 3.1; 77.7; 53.6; 55.1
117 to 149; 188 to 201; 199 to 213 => -1.9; 57.5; 64.2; 55.7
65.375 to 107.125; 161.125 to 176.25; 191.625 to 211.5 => 3.9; 68.7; 45.5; 58.9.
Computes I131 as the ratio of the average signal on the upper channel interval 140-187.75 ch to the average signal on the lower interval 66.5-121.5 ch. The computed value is 0.77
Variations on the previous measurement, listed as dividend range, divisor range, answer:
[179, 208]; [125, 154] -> 1.19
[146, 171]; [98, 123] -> 0.66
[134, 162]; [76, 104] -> 0.69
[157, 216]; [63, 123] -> 0.85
